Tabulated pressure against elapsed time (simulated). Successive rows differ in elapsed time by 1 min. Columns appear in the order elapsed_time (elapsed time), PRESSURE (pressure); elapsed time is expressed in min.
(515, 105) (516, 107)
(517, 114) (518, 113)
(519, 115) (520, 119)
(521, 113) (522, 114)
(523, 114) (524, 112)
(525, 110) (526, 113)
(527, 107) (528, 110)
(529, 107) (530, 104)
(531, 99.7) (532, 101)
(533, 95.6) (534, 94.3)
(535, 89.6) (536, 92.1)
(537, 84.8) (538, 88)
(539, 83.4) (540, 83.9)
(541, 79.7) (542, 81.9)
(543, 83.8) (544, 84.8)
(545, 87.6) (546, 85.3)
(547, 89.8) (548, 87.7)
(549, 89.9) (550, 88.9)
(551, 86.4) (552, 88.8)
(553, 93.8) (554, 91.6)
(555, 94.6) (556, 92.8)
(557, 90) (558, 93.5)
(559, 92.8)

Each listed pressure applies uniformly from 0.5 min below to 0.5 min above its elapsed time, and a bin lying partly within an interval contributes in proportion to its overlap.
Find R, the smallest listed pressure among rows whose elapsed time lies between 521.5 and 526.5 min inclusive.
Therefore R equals 110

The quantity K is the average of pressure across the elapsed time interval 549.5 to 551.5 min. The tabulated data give 87.7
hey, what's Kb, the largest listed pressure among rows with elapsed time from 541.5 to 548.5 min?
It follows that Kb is 89.8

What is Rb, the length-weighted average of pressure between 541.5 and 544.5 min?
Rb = 83.5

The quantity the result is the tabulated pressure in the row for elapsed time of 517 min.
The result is 114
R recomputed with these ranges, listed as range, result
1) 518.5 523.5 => 113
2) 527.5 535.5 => 89.6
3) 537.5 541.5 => 79.7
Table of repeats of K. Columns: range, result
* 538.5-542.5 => 82.2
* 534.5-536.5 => 90.8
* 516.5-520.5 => 115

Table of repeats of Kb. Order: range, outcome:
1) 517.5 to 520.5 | 119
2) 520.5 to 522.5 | 114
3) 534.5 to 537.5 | 92.1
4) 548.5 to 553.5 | 93.8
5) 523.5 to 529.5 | 113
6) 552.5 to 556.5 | 94.6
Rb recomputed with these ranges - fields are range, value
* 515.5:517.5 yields 110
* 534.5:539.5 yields 87.6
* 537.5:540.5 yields 85.1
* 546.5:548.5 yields 88.8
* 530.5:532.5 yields 100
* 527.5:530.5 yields 107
